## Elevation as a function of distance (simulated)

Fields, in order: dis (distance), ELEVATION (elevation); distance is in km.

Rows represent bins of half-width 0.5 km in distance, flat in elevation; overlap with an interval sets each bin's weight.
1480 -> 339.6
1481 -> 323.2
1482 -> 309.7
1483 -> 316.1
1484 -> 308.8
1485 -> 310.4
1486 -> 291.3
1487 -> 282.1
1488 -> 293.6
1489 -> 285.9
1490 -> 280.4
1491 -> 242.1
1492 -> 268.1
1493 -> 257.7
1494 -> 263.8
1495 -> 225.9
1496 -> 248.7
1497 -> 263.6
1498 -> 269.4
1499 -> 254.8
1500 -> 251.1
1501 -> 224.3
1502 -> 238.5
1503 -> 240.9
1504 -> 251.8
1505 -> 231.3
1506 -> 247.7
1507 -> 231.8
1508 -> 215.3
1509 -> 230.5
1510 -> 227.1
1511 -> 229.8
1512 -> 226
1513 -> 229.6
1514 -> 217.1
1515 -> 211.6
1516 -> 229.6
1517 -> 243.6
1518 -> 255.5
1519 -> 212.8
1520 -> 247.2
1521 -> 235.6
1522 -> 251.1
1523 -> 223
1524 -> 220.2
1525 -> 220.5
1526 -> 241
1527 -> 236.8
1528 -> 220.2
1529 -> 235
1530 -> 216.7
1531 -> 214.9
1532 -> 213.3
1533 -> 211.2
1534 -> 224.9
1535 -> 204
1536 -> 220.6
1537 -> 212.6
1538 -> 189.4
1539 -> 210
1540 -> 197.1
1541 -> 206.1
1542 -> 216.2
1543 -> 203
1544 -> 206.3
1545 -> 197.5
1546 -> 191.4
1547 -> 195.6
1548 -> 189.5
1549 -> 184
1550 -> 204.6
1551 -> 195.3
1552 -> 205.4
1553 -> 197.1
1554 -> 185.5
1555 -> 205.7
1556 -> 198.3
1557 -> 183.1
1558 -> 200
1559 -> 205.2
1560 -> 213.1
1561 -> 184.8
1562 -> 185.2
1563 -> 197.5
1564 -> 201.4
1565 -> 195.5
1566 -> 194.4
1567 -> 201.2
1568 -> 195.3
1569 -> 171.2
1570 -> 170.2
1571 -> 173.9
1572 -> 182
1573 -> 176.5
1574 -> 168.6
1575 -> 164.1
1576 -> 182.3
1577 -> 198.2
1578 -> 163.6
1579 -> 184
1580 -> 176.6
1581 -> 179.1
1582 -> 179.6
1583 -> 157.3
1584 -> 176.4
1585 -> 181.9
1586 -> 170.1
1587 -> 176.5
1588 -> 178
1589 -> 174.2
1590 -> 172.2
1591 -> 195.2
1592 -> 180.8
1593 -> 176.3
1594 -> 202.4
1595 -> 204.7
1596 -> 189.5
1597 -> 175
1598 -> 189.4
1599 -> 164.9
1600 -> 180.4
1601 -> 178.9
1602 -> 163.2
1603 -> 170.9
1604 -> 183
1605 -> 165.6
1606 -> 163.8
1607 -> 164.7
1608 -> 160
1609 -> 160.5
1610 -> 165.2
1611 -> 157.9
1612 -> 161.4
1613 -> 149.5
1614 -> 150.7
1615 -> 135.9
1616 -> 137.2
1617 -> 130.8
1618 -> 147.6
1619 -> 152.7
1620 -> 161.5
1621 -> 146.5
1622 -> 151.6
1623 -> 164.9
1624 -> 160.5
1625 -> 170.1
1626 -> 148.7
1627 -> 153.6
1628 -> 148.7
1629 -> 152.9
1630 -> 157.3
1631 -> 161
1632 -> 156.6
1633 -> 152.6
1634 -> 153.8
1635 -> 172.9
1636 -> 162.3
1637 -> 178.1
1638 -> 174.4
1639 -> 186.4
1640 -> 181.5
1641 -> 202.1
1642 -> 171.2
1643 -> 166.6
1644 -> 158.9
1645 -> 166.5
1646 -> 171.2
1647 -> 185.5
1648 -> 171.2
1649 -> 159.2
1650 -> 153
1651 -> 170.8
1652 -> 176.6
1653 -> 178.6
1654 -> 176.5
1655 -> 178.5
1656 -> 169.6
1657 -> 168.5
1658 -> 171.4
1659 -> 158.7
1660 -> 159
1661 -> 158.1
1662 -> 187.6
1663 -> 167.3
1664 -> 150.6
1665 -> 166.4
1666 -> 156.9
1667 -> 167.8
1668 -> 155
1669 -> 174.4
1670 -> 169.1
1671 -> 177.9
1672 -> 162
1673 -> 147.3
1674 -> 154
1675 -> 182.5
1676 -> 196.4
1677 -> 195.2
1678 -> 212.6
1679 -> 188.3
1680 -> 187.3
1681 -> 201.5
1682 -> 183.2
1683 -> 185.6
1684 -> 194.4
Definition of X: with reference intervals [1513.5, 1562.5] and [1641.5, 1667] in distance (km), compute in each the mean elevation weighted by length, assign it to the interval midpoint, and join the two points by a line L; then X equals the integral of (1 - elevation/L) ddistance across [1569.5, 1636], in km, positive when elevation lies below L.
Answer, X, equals 7.1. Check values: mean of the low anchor 212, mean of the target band 167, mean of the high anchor 168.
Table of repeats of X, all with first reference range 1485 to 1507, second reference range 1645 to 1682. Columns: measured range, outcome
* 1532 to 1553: 2.8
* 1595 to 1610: 2.3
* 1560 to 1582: 3.6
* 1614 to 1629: 3.3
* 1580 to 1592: 2.0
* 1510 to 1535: 1.8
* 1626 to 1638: 1.9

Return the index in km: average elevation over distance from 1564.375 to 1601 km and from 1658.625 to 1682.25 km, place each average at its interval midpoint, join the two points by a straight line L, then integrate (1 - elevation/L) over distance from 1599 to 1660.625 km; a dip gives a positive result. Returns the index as 4.5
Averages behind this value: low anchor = 181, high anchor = 173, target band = 164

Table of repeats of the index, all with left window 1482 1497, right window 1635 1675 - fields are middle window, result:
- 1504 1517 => 1.7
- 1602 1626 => 4.8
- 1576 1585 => 1.7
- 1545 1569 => 3.9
